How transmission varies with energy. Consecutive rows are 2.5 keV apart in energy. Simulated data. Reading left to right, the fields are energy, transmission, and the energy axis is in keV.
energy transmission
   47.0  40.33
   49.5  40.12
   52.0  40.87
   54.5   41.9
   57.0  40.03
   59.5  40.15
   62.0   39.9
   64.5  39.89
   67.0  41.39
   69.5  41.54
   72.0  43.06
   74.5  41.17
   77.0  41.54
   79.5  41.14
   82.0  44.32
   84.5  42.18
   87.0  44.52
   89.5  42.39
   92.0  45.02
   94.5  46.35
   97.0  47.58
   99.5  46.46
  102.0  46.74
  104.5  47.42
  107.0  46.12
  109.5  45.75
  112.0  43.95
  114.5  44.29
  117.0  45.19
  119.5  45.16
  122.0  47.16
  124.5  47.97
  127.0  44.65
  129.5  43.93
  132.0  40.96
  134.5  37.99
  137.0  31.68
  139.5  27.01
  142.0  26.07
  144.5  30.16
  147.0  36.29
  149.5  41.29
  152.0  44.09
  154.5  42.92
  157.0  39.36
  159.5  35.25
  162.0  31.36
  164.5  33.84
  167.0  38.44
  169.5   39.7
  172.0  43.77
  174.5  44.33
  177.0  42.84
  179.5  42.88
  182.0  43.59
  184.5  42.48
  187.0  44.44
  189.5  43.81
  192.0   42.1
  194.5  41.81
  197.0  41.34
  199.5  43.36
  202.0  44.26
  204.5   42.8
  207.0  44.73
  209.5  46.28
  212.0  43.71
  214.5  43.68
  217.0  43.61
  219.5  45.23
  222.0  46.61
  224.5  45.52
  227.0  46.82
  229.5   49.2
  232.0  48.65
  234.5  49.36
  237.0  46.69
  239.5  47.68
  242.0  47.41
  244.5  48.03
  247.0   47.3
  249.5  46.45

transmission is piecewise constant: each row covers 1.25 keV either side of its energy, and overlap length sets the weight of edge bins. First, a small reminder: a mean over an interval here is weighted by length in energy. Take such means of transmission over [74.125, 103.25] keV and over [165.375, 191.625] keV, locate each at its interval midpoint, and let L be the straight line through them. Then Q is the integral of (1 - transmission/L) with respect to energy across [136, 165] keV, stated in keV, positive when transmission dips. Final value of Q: 5.4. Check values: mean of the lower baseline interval 44.2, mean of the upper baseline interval 42.5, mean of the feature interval 35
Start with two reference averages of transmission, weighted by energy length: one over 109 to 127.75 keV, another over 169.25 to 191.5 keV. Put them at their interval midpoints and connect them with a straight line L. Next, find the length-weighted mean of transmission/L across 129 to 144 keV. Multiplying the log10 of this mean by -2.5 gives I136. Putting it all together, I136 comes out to 0.30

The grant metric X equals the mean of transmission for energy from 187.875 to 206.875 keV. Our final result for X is 42.9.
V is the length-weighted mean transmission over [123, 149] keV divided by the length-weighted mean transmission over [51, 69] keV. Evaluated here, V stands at 0.91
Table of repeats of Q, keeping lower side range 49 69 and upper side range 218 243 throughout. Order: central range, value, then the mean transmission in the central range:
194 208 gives 0.92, 43.1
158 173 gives 2.60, 37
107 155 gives 3.20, 40.5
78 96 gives -0.88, 43.7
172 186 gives 0.61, 43.3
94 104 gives -1.12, 46.9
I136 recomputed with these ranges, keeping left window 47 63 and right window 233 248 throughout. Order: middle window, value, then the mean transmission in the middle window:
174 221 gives 0.06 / 43.5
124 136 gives 0.02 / 42.6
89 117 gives -0.08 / 45.7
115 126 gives -0.08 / 46.2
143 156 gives 0.14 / 38.7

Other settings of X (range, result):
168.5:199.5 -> 42.8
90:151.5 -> 41.9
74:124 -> 44.8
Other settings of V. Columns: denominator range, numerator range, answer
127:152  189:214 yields 1.21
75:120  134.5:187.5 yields 0.85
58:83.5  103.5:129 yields 1.10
